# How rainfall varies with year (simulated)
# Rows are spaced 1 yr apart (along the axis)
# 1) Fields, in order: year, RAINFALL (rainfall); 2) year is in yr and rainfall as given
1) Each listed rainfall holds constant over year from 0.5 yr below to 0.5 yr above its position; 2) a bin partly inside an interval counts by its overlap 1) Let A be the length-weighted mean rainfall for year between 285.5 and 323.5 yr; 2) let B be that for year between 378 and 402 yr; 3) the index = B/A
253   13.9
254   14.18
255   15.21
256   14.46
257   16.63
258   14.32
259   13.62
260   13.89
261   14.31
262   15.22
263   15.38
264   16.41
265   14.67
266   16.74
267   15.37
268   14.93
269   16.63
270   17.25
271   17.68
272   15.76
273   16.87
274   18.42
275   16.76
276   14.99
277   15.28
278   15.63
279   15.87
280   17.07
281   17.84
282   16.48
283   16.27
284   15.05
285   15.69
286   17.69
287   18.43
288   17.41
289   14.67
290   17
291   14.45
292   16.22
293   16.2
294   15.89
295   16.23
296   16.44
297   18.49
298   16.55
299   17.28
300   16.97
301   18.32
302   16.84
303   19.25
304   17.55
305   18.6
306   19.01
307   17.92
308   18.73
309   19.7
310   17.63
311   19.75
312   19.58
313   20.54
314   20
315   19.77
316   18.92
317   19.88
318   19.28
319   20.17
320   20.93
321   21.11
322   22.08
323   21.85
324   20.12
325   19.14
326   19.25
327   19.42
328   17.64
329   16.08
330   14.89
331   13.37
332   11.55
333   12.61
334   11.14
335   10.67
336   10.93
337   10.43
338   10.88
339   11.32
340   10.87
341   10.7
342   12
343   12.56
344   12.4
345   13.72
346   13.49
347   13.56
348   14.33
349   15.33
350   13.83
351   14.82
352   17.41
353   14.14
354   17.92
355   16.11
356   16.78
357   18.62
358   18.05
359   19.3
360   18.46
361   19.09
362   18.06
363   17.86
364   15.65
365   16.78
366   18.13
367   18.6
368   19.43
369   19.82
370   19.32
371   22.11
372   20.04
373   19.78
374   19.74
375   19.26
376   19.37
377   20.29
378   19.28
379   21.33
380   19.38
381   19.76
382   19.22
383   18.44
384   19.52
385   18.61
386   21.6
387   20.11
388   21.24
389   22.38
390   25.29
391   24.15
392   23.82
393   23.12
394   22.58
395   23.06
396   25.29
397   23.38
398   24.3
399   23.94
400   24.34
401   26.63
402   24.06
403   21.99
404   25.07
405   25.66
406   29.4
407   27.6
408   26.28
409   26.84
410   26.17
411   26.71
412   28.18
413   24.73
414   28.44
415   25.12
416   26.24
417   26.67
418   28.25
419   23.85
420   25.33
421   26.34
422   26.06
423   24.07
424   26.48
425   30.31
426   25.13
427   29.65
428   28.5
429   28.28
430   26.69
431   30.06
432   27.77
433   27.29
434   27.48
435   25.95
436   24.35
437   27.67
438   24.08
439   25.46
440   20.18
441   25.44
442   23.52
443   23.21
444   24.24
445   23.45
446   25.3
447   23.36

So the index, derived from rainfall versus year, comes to 1.2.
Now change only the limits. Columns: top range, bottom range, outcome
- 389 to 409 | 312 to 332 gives 1.30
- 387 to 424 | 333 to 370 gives 1.66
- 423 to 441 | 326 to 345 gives 2.06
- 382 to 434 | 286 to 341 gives 1.48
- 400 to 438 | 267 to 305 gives 1.59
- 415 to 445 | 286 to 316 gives 1.47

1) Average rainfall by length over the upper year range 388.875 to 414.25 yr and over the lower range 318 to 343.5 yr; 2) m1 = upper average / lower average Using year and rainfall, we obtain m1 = 1.64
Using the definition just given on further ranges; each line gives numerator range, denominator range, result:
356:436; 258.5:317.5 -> 1.37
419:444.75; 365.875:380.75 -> 1.32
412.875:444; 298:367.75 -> 1.57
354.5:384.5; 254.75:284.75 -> 1.19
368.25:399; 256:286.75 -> 1.33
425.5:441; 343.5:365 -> 1.64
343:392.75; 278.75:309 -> 1.08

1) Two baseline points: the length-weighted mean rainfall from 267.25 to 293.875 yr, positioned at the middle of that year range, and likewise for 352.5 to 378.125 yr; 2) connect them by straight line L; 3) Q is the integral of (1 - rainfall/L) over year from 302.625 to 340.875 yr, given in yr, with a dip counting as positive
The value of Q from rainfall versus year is 0.6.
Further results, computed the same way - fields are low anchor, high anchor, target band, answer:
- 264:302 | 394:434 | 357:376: 3.2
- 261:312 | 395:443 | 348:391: 7.2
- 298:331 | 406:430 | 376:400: 2.7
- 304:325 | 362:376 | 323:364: 9.0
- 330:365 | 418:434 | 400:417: -1.3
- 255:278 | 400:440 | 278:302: 1.0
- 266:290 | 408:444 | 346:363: 3.9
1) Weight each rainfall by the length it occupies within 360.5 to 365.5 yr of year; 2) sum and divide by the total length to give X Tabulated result 17.5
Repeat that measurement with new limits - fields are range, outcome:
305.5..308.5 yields 18.6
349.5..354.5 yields 15.6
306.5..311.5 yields 18.7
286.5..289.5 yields 16.8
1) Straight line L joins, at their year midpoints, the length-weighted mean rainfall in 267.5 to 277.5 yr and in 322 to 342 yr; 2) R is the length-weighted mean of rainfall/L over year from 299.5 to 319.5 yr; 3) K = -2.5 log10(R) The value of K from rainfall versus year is -0.24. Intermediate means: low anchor 16.5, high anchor 14.5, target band 18.9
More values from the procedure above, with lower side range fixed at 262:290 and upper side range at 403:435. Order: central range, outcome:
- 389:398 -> 0.05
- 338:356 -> 0.49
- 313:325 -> -0.05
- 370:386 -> 0.20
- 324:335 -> 0.29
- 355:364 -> 0.24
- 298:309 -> 0.02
